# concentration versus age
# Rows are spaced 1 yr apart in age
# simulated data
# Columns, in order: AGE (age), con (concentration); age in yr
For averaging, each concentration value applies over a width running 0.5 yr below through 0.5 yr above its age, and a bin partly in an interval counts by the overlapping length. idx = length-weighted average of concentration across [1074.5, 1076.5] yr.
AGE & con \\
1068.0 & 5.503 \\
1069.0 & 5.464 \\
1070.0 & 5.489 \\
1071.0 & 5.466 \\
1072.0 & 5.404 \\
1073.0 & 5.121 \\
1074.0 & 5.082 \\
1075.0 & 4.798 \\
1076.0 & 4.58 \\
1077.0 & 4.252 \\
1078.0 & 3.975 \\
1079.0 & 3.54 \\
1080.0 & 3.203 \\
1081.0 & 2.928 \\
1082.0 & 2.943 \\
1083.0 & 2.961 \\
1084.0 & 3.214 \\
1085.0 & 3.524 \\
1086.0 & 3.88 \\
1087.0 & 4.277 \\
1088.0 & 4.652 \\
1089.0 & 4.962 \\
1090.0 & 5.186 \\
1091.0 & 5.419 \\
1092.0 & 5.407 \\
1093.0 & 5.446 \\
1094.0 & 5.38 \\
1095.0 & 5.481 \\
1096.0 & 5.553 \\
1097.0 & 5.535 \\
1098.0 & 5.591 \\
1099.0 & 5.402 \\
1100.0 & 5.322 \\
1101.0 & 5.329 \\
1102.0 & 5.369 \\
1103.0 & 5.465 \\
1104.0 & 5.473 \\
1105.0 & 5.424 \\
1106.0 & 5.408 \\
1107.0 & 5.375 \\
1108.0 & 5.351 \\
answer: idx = 4.69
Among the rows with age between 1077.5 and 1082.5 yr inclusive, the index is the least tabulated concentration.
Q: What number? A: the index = 2.928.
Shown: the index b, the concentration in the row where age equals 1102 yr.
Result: 5.369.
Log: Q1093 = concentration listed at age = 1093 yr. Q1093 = 5.446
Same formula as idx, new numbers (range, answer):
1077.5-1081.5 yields 3.41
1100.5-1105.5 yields 5.41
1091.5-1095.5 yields 5.43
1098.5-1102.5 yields 5.36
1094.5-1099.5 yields 5.51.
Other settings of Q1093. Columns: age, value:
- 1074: 5.082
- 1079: 3.54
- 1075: 4.798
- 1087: 4.277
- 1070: 5.489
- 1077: 4.252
